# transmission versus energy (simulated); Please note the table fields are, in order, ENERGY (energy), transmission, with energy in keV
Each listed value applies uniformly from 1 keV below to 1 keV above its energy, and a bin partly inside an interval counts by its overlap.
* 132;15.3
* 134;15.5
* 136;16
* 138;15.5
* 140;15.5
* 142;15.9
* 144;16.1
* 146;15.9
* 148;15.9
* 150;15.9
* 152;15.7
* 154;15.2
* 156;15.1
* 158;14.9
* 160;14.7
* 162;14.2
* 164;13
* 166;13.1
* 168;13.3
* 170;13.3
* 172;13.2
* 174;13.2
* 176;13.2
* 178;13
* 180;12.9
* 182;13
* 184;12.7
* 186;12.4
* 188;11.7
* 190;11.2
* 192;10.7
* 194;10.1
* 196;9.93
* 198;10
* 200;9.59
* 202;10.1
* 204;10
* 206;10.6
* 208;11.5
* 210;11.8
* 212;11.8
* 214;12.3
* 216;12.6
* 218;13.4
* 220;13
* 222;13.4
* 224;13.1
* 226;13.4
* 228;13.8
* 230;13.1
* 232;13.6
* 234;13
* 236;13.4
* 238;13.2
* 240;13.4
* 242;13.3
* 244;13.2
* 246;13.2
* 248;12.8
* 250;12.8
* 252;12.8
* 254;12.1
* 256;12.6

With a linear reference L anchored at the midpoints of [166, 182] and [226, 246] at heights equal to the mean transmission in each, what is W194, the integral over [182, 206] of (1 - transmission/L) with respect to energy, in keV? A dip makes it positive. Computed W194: 4.3 keV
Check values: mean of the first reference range 13.1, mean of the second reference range 13.3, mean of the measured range 10.9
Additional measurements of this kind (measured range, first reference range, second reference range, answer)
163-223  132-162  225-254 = 9.8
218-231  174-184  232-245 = -0.1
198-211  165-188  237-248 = 2.5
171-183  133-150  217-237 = 1.4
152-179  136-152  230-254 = 2.4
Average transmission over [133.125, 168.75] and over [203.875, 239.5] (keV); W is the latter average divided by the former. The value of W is 0.84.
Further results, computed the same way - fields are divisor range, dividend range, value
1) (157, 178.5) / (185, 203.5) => 0.78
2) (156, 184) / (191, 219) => 0.82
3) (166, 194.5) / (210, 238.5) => 1.04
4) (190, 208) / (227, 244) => 1.30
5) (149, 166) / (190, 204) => 0.69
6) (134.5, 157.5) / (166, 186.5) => 0.83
